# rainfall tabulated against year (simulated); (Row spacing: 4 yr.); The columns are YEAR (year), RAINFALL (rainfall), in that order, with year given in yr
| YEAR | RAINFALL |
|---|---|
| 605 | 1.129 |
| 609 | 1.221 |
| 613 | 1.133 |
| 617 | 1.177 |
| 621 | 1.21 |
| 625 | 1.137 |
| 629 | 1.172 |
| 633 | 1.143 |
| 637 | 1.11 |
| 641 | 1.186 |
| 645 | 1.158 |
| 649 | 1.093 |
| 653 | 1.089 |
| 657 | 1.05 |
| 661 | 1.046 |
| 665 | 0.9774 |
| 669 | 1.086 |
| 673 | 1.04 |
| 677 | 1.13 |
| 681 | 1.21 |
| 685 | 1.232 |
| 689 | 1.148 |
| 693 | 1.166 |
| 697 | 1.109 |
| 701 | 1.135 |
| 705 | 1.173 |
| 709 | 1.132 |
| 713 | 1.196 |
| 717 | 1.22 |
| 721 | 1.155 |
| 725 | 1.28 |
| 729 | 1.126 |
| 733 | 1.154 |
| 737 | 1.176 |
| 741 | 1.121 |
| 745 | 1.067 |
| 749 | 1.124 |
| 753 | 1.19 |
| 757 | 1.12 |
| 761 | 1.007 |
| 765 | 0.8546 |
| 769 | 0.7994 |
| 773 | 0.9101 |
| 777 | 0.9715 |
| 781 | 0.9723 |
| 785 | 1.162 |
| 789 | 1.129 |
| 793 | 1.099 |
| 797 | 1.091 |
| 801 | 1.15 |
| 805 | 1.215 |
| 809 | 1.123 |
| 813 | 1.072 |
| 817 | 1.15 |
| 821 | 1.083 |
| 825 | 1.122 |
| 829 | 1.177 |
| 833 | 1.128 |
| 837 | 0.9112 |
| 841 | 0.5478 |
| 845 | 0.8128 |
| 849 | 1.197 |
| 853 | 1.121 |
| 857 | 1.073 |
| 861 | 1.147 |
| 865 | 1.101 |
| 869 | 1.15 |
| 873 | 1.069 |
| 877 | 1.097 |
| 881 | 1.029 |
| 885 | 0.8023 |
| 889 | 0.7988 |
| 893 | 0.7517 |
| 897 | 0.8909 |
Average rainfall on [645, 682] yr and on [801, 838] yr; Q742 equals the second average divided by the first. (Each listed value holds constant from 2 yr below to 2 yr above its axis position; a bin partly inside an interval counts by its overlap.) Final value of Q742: 1.03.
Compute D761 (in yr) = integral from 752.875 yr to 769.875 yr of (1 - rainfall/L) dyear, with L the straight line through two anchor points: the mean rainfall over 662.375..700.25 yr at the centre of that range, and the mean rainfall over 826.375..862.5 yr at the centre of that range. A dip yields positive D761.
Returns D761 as 1.32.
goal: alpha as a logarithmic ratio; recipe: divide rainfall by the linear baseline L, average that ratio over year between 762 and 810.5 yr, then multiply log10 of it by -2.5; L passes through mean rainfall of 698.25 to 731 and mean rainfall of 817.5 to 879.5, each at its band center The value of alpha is 0.07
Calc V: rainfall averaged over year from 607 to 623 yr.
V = 1.19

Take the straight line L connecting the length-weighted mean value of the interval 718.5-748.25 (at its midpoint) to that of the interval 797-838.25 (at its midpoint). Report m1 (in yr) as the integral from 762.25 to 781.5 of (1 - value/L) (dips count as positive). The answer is 4.0 yr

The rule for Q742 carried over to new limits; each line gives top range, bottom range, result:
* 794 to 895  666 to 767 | 0.92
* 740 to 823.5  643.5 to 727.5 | 0.94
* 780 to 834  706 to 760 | 0.97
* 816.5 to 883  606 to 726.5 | 0.92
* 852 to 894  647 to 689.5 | 0.93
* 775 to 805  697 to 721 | 0.94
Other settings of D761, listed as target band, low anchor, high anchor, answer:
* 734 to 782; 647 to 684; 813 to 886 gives 1.6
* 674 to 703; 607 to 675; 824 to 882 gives -1.4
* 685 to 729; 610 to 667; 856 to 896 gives -3.5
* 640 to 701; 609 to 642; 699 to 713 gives 2.3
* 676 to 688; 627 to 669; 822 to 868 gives -1.1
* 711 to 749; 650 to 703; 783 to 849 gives -2.5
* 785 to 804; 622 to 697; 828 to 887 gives -1.3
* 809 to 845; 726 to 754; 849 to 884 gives 3.0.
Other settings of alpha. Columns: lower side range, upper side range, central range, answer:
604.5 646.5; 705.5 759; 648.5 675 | 0.11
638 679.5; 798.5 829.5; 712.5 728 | -0.10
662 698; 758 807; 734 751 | -0.06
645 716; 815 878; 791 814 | -0.05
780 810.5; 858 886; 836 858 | 0.16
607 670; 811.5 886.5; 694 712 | -0.04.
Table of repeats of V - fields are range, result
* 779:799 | 1.09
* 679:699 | 1.17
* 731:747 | 1.13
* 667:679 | 1.09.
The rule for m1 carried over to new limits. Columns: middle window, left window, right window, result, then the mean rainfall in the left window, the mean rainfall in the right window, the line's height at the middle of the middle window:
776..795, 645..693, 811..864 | -0.17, 1.11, 1.04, 1.06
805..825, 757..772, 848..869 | -1.72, 0.92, 1.13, 1.03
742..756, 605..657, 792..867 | -0.32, 1.15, 1.07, 1.1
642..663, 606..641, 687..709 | 1.17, 1.16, 1.14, 1.16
